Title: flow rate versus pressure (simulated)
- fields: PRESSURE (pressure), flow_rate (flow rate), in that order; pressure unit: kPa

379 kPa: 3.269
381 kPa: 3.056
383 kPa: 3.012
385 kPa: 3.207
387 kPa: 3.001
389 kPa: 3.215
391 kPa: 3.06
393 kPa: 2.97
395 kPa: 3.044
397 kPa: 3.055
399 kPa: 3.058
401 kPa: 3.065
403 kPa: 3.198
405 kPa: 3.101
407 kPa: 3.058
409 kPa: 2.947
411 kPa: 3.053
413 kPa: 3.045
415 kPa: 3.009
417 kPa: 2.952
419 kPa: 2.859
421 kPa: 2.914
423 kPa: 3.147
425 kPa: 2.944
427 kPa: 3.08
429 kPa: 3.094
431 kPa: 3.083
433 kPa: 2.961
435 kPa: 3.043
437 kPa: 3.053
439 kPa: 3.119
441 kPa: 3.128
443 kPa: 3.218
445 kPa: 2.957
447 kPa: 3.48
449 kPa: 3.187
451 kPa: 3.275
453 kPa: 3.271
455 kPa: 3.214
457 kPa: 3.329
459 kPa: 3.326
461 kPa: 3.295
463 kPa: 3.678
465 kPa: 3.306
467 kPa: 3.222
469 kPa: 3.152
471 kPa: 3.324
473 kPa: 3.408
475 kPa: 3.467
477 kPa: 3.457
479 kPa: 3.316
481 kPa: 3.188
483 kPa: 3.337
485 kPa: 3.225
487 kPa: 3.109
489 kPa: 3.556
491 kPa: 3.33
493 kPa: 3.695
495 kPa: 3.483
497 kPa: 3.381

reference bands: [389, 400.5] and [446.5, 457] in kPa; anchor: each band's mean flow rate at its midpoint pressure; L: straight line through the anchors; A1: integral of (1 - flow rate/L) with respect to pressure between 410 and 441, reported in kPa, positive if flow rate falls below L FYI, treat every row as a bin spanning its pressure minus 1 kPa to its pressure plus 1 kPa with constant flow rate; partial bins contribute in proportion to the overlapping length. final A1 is 1.5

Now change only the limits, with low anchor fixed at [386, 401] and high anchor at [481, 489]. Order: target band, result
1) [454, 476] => -0.8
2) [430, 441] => 0.3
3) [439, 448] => -0.1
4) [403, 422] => 0.6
